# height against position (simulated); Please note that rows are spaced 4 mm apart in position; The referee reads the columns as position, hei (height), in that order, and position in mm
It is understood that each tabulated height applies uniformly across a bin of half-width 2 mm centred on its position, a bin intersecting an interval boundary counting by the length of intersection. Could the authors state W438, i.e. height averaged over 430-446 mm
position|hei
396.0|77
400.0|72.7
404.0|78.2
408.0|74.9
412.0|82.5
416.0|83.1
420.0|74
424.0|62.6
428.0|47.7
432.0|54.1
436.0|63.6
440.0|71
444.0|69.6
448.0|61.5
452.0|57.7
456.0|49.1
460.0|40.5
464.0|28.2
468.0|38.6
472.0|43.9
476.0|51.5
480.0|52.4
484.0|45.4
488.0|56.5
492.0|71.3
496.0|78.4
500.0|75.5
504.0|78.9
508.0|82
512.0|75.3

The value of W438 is 64.6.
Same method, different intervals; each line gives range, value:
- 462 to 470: 33.4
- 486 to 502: 70.4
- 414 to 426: 73.2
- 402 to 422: 78.5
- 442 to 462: 55.7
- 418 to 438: 60.4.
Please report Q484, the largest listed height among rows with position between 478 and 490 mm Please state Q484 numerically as 56.5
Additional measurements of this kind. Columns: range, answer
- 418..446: 74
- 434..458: 71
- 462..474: 43.9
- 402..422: 83.1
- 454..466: 49.1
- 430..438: 63.6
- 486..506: 78.9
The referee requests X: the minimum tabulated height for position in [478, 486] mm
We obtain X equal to 45.4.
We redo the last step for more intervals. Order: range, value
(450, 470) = 28.2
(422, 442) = 47.7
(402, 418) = 74.9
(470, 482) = 43.9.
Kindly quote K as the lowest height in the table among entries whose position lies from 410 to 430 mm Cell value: 47.7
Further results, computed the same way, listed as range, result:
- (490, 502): 71.3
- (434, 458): 49.1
